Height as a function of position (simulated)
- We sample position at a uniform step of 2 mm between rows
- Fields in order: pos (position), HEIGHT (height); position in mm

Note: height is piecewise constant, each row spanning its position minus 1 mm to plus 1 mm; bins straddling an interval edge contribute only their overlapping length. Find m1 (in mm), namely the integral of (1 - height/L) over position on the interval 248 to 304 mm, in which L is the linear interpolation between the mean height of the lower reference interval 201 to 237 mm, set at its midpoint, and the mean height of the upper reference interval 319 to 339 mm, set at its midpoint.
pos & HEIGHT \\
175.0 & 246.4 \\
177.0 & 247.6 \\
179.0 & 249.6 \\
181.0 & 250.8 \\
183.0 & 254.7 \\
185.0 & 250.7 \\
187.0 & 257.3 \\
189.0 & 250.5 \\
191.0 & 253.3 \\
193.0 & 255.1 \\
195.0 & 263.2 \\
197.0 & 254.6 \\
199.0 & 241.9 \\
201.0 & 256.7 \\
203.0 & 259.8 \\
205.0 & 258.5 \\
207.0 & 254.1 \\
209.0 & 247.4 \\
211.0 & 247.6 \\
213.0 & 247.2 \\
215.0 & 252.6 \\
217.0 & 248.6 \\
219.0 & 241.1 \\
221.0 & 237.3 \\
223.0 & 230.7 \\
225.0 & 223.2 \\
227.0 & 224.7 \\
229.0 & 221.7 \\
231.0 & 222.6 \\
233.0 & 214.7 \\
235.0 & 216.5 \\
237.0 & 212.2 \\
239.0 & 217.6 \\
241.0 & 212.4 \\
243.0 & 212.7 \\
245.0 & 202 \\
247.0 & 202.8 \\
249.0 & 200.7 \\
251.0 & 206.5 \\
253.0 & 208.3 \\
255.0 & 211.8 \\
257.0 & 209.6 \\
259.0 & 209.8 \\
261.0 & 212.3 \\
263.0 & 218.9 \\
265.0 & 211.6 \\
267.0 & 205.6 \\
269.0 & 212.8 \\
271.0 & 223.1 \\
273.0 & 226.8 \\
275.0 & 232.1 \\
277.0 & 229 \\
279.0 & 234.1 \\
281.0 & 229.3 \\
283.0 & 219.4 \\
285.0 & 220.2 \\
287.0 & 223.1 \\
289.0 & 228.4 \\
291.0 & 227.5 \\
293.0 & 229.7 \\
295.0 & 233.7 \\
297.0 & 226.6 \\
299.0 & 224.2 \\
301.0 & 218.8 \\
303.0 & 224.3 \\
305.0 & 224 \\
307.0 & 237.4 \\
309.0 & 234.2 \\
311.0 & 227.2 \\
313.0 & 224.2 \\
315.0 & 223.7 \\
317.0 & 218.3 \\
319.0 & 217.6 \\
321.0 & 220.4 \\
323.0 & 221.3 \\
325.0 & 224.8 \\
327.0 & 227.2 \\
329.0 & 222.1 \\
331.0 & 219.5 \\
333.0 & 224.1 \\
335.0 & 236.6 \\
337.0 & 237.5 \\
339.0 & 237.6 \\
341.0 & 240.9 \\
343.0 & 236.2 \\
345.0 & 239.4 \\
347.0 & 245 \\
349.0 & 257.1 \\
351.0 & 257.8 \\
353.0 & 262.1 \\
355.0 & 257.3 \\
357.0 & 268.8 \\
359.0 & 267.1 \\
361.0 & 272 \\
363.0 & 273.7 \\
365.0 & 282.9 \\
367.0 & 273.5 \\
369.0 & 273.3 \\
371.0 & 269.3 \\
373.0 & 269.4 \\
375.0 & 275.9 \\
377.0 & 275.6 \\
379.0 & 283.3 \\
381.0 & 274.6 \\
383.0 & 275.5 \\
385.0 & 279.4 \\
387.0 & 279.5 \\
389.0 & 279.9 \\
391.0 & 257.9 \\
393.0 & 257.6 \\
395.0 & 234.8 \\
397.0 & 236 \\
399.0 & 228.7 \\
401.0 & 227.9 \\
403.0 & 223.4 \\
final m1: 2.85 mm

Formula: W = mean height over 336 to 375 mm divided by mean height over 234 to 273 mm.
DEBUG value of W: 1.23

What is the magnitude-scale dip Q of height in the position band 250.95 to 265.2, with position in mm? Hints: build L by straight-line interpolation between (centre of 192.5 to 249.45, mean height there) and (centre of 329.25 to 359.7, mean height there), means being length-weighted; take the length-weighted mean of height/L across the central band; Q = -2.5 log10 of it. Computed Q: 0.13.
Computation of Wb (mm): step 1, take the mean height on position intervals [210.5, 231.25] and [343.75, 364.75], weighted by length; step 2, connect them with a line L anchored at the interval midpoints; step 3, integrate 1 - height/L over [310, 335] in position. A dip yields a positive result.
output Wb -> 3.11 mm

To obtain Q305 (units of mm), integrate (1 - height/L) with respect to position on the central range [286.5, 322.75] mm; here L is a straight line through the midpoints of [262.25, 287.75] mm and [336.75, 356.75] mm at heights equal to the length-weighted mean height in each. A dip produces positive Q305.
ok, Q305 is 1.1 mm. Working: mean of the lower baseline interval 222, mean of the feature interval 226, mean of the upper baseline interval 248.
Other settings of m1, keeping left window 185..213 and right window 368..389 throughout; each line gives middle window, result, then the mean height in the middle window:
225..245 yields 3.2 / 217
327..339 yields 1.8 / 229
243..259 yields 3.3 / 207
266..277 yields 1.7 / 221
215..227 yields 0.9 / 237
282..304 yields 3.3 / 225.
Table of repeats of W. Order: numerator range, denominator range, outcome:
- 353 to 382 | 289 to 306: 1.20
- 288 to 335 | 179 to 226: 0.90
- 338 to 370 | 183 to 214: 1.02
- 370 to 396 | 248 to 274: 1.27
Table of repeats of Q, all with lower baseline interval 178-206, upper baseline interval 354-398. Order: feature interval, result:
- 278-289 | 0.16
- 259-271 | 0.22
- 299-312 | 0.16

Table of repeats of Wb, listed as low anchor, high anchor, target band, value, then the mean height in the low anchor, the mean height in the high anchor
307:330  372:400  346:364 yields -1.17 mm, 224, 265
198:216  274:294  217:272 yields 5.41 mm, 252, 227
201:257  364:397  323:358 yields 2.55 mm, 227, 270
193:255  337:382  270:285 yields 1.02 mm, 231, 263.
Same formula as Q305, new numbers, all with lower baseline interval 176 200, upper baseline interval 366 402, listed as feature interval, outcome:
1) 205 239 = 2.71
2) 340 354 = 0.72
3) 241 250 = 1.77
